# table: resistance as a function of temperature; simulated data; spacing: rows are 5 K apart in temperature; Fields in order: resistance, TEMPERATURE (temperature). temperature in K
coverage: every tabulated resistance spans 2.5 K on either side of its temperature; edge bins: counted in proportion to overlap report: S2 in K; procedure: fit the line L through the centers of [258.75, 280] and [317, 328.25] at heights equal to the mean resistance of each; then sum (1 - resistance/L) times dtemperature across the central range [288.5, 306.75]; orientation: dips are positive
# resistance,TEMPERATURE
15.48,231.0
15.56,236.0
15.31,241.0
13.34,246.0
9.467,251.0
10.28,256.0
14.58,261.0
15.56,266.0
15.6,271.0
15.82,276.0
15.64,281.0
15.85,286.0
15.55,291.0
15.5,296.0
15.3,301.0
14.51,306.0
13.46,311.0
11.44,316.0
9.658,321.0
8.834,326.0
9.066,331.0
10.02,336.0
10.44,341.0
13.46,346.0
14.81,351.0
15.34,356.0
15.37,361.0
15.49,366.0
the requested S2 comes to -4.48 K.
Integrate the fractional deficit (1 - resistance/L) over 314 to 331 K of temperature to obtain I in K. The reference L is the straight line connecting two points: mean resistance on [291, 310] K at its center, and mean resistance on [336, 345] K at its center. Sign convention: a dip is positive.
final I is 3.9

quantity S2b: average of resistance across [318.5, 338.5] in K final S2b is 9.39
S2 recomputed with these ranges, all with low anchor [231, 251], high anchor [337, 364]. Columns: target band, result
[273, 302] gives -3.4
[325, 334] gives 3.1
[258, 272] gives -1.0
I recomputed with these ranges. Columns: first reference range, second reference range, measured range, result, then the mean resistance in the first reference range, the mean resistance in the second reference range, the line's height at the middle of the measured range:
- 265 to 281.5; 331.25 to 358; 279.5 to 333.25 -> 4.30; 15.7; 12.5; 14.2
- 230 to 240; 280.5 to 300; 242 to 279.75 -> 4.58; 15.5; 15.6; 15.5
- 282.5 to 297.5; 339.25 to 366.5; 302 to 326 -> 4.77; 15.6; 14.2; 15.1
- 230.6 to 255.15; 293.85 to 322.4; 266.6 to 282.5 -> -2.64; 13.5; 13.4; 13.4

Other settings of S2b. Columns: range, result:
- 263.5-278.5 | 15.7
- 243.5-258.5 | 11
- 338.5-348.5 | 11.9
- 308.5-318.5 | 12.4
